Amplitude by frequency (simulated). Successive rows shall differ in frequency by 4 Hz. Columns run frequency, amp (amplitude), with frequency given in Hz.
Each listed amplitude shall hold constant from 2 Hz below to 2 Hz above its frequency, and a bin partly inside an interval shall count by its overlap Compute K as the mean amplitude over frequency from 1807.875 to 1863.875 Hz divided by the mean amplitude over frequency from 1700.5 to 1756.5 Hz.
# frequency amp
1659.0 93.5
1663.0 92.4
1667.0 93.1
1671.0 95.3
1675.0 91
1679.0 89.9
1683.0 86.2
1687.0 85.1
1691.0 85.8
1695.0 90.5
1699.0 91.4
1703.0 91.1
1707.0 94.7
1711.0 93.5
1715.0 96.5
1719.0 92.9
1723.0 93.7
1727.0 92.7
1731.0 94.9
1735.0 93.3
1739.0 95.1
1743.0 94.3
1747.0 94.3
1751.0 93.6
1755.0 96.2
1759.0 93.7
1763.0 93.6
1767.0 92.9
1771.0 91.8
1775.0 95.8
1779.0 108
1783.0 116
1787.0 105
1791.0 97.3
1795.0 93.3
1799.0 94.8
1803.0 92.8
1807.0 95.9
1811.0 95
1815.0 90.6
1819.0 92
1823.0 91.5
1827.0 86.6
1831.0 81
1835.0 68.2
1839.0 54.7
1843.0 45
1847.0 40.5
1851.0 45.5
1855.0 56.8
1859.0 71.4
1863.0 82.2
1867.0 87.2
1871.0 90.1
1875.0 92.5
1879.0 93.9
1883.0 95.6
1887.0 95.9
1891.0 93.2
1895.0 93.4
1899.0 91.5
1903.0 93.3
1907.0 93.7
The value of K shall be 0.8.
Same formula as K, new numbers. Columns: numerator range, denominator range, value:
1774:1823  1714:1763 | 1.04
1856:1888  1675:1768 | 0.95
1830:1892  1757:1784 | 0.76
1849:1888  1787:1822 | 0.85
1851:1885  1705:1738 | 0.87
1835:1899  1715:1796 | 0.79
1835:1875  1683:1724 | 0.72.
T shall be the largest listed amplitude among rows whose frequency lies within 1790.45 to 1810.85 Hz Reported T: 97.3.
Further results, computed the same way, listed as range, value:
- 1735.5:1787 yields 116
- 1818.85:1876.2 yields 92.5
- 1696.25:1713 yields 94.7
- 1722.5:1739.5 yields 95.1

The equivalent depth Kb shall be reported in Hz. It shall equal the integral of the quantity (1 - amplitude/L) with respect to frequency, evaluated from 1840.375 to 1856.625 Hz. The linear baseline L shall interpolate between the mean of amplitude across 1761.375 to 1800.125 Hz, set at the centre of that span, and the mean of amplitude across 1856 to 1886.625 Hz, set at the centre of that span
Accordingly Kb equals 7.8 Hz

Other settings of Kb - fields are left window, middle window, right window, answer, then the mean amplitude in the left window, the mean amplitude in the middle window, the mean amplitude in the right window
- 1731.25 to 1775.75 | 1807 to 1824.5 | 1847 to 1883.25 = -1.7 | 94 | 92.7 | 76.5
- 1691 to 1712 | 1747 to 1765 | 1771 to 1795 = 0.8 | 91.6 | 94.3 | 102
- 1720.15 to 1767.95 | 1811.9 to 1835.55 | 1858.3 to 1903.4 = 1.4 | 94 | 86.5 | 90.4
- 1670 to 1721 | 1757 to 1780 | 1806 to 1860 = -4.1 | 91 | 95.4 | 72.1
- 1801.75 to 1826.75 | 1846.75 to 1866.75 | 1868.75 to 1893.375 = 6.4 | 92.5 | 63.4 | 93.5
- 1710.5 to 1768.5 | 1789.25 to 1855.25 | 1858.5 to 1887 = 9.3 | 94.1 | 78.2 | 89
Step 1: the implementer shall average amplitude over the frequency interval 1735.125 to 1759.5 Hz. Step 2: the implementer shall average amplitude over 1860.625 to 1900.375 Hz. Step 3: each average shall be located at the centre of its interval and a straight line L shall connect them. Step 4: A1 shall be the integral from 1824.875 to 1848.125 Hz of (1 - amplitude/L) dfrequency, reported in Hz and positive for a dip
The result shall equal 7.24 Hz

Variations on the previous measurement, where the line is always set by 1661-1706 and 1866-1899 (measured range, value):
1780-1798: -2.2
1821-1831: 0.5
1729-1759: -1.1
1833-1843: 3.7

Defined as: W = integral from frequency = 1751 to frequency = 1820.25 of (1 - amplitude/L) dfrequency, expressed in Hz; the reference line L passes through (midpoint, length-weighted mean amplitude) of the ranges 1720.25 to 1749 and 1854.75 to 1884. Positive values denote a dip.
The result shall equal -4.7 Hz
